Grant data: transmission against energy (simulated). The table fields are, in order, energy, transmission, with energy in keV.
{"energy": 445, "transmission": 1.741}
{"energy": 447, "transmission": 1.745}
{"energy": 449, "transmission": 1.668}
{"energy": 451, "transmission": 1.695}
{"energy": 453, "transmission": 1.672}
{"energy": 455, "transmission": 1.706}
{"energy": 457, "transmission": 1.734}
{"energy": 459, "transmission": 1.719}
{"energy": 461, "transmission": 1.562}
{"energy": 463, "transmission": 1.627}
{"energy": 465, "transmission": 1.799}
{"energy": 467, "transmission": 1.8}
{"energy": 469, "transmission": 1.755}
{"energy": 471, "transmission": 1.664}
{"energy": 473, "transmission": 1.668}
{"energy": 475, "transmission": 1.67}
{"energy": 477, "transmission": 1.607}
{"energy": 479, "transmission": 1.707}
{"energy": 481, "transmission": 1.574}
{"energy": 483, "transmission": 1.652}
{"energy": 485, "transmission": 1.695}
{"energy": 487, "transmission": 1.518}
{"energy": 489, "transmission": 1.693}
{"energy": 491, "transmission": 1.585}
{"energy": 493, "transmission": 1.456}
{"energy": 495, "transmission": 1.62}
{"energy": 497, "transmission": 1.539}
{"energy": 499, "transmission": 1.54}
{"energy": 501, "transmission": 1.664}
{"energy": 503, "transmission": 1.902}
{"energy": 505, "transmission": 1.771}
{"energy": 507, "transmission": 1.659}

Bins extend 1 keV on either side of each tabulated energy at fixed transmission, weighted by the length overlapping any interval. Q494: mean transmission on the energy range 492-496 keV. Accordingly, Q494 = 1.54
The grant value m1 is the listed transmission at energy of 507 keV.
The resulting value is 1.659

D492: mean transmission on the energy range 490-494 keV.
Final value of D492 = 1.52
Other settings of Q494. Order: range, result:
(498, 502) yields 1.6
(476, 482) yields 1.63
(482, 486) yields 1.67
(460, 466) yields 1.66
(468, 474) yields 1.7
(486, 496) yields 1.57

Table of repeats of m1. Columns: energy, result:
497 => 1.539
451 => 1.695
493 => 1.456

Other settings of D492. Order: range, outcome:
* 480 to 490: 1.63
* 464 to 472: 1.75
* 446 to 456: 1.7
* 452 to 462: 1.68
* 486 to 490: 1.61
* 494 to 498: 1.58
